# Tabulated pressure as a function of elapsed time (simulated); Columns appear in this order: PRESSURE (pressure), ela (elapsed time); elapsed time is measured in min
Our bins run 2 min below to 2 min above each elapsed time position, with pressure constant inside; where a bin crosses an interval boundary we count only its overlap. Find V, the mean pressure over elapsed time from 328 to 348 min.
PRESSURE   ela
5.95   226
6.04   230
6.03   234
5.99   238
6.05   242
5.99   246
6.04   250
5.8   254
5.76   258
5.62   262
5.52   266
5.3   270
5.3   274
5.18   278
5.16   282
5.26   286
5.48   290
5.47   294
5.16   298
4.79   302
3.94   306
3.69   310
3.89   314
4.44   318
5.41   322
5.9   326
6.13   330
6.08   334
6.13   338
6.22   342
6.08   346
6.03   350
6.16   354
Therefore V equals 6.13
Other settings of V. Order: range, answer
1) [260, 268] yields 5.57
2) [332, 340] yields 6.11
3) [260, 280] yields 5.38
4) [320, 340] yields 5.93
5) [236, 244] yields 6.02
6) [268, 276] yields 5.3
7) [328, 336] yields 6.11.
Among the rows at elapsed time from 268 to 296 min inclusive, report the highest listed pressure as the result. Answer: 5.48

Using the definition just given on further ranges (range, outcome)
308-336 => 6.13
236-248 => 6.05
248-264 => 6.04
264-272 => 5.52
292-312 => 5.47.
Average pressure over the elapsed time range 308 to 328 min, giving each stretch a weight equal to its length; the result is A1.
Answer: 4.67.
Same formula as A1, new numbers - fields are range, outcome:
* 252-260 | 5.78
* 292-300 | 5.31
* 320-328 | 5.66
